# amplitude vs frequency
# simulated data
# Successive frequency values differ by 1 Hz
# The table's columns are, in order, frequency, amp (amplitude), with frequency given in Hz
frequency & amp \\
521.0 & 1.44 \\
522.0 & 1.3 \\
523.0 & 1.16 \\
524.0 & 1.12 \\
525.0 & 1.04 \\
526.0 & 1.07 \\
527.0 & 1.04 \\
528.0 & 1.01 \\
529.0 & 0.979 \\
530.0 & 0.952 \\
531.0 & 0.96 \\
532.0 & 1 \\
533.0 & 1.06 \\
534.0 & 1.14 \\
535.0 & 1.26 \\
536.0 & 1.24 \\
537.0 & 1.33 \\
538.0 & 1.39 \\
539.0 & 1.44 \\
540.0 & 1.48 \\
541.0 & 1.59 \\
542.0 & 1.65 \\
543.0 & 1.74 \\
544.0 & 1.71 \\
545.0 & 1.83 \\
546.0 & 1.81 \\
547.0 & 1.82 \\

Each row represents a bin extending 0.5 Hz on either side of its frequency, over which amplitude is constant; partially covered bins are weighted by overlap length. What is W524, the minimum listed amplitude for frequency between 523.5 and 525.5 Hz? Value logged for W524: 1.04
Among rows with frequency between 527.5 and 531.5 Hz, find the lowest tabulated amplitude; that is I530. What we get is 0.952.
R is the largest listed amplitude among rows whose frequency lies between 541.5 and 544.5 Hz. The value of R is 1.74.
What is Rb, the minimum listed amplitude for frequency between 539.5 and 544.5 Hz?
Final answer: 1.48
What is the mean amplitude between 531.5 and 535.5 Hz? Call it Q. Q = 1.11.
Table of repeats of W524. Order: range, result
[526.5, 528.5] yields 1.01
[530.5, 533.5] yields 0.96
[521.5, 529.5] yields 0.979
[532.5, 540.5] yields 1.06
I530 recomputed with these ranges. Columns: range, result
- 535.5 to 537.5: 1.24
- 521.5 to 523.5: 1.16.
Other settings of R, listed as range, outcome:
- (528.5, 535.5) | 1.26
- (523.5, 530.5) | 1.12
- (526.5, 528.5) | 1.04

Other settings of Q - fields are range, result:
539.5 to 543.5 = 1.62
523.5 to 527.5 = 1.07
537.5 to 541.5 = 1.47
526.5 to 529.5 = 1.01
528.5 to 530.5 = 0.966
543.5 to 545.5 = 1.77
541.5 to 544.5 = 1.7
